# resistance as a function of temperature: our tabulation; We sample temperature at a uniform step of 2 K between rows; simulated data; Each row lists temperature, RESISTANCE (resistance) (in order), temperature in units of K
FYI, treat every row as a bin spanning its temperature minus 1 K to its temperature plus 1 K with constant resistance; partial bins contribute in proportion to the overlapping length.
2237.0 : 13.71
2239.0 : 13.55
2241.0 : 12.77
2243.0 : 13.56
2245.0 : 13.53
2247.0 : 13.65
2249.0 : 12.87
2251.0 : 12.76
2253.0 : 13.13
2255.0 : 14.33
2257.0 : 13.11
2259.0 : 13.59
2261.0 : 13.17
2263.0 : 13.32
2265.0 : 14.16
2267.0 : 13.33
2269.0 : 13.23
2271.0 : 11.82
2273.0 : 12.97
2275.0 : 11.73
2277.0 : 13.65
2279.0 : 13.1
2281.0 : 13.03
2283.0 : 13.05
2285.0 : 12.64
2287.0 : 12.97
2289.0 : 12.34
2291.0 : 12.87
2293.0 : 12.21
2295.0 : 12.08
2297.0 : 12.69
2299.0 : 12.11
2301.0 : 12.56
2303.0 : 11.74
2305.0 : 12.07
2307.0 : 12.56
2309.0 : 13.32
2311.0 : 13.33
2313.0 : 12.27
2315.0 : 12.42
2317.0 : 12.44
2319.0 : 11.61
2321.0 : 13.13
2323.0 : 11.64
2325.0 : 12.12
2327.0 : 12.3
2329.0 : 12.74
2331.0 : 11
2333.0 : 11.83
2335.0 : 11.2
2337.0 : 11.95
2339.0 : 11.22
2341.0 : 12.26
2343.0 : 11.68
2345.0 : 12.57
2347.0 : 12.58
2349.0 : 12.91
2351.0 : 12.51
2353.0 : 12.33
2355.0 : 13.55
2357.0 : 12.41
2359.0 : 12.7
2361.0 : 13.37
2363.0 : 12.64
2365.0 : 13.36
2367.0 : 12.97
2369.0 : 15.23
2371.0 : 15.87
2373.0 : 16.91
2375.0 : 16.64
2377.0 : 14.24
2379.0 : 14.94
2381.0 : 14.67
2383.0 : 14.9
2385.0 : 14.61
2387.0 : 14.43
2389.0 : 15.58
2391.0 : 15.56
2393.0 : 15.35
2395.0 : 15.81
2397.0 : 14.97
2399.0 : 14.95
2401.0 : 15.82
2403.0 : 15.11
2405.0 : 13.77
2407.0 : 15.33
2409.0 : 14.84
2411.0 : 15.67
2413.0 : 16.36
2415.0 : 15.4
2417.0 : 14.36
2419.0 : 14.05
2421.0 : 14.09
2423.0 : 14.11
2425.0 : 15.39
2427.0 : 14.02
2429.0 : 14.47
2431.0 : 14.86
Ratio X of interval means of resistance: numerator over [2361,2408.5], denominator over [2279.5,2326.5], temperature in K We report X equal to 1.19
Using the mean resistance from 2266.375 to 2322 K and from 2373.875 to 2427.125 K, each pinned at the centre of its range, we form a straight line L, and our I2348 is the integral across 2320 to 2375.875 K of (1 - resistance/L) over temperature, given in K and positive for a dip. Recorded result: 3.80 K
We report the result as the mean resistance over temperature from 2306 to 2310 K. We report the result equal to 12.9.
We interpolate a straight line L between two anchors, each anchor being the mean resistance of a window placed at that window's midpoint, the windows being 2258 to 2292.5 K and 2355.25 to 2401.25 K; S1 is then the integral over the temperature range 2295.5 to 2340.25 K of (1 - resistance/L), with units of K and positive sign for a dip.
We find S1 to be 4.8 K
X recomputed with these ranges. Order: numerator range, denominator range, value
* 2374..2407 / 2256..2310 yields 1.18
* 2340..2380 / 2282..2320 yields 1.09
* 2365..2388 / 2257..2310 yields 1.17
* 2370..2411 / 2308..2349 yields 1.25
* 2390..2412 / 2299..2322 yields 1.22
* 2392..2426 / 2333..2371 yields 1.18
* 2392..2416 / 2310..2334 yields 1.25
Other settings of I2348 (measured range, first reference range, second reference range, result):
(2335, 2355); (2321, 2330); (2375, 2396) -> 1.5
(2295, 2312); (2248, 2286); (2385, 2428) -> 1.3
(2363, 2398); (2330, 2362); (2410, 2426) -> -3.8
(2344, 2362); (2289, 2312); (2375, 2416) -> 1.5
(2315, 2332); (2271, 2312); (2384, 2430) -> 1.5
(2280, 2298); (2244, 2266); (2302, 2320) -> 0.2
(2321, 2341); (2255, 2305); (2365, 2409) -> 2.9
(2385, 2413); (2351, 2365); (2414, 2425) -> -2.5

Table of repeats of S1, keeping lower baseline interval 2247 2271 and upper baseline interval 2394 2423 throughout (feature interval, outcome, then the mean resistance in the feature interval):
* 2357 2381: 0.3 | 14.4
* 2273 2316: 3.4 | 12.6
